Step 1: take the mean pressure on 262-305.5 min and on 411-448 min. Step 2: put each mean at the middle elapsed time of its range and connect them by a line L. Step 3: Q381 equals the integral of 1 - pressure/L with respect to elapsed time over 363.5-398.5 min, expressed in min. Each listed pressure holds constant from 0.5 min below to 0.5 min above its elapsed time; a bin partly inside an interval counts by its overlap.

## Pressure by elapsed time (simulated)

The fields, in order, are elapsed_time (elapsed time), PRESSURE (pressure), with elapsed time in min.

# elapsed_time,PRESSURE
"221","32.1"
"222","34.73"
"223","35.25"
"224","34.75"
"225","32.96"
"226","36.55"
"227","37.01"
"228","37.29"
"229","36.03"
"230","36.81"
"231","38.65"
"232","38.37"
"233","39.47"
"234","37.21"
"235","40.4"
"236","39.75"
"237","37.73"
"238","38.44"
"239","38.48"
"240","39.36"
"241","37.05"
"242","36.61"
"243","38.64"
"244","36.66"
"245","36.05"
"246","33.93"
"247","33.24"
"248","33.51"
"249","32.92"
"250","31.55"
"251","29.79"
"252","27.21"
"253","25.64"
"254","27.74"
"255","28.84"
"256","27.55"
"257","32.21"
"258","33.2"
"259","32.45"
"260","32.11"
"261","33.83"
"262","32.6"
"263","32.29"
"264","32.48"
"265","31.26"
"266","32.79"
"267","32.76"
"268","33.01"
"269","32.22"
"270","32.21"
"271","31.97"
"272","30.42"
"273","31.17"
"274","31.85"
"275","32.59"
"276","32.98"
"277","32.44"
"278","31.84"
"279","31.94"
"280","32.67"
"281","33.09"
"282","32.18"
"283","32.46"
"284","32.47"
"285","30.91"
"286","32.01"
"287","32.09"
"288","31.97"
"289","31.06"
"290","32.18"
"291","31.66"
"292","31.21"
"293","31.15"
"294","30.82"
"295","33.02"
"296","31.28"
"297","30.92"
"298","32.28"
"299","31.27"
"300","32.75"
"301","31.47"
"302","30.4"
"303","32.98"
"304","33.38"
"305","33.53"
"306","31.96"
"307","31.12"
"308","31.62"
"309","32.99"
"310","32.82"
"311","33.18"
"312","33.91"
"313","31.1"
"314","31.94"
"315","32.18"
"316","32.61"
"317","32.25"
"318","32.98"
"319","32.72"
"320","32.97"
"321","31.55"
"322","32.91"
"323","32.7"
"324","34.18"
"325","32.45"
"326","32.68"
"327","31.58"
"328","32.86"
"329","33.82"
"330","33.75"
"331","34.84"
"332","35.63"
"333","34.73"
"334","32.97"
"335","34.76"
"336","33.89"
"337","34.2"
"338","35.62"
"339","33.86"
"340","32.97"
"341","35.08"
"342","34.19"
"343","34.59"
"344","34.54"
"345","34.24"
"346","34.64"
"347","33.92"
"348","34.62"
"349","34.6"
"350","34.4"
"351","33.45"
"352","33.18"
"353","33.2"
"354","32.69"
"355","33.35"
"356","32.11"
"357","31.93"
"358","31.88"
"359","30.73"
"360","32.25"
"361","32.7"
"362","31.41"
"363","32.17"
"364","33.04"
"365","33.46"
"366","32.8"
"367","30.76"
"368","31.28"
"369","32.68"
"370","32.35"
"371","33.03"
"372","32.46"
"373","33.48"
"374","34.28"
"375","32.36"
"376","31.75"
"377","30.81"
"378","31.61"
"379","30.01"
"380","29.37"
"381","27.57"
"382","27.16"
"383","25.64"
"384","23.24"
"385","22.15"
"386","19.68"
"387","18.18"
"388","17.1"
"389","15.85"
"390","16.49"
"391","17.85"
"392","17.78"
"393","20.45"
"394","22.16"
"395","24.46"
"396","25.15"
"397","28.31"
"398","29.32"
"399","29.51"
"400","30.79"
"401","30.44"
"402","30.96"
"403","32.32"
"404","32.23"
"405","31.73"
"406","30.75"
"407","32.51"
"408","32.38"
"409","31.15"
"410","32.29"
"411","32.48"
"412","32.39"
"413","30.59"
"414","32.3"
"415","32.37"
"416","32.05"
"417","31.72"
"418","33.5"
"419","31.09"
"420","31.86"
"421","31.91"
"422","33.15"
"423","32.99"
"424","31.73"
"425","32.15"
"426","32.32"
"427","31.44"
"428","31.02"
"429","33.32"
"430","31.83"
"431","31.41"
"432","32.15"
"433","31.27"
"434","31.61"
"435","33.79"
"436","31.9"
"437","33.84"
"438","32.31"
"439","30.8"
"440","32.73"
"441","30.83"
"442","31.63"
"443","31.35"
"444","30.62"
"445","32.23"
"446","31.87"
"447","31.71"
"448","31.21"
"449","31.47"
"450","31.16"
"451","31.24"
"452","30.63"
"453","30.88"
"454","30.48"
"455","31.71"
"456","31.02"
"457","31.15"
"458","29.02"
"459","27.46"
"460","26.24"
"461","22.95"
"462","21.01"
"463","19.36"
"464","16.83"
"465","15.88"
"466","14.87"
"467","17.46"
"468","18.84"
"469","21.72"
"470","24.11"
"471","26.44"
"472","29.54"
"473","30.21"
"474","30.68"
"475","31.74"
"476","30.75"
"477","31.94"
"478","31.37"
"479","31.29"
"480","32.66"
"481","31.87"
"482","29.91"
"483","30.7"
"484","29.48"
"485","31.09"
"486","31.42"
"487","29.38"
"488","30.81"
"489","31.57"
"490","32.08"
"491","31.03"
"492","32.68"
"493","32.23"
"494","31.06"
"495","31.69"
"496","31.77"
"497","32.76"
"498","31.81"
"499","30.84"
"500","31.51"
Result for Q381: 5.50 min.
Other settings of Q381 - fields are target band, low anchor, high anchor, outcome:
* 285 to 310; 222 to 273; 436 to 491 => 0.79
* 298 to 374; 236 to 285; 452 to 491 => -4.95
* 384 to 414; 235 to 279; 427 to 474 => 3.25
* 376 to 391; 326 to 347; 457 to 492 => 3.69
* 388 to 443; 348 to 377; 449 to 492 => 0.61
